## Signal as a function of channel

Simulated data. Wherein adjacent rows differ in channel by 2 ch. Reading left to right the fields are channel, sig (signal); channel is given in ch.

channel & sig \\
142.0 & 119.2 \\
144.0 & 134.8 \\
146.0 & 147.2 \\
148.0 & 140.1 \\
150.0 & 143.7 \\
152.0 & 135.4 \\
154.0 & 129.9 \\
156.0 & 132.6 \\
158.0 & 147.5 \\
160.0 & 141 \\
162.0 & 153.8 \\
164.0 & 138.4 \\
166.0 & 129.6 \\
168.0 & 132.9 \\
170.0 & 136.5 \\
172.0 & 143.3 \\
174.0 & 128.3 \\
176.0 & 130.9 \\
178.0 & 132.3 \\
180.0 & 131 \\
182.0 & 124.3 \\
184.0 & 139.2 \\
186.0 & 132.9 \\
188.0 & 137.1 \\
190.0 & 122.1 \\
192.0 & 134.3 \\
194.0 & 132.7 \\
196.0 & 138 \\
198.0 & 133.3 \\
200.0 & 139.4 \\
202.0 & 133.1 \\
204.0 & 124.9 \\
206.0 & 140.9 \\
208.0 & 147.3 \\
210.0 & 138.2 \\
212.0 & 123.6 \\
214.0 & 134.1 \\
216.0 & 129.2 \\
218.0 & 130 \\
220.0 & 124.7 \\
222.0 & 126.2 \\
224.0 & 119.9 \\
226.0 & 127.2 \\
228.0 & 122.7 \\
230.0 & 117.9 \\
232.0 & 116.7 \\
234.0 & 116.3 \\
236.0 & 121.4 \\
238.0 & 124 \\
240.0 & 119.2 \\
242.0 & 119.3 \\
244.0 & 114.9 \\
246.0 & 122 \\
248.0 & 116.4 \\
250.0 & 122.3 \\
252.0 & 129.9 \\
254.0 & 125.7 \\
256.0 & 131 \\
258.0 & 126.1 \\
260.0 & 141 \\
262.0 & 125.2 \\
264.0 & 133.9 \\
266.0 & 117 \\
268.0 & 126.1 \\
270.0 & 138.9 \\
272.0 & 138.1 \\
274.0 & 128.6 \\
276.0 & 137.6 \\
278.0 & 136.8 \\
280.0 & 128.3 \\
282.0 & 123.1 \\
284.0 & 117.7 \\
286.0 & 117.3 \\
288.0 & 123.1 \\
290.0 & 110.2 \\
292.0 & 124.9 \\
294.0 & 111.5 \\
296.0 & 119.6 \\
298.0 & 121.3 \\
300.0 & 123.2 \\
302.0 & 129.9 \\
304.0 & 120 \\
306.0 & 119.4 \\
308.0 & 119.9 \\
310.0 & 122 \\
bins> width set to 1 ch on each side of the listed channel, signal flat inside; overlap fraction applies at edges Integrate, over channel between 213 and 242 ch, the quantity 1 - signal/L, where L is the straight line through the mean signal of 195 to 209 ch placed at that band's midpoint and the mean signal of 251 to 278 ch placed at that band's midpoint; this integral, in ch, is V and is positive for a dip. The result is 2.4 ch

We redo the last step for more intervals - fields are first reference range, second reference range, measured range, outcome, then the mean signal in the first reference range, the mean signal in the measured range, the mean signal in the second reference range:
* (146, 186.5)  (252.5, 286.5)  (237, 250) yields 1.1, 136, 120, 129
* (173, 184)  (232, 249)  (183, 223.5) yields -2.3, 130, 133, 119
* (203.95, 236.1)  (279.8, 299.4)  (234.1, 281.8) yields -1.5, 127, 127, 119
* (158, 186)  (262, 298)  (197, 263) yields 1.7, 136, 127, 125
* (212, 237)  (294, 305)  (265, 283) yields -1.2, 124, 130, 122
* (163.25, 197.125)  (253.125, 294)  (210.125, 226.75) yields 0.4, 133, 127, 127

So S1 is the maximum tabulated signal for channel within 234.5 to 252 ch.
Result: 129.9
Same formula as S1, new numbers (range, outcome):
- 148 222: 153.8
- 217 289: 141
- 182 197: 139.2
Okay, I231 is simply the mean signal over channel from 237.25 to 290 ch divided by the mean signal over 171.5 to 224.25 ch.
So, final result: 0.95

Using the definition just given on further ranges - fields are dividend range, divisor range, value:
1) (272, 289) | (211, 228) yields 1.00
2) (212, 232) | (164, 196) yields 0.94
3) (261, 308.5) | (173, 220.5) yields 0.94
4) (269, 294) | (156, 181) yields 0.92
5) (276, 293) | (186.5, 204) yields 0.93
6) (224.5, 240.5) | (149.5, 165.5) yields 0.86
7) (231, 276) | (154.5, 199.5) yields 0.93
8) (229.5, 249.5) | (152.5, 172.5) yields 0.86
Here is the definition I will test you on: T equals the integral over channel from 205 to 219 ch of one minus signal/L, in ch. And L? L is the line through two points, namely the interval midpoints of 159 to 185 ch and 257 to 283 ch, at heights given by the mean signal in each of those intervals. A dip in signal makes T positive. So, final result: -0.1 ch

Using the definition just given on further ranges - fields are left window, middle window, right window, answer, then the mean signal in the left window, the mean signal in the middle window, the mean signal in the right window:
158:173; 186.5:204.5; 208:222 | 0.2 ch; 140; 133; 131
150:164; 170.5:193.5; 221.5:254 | 0.3 ch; 140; 132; 121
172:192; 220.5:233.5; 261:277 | 0.9 ch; 132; 122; 131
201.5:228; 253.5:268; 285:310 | -0.4 ch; 130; 128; 120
